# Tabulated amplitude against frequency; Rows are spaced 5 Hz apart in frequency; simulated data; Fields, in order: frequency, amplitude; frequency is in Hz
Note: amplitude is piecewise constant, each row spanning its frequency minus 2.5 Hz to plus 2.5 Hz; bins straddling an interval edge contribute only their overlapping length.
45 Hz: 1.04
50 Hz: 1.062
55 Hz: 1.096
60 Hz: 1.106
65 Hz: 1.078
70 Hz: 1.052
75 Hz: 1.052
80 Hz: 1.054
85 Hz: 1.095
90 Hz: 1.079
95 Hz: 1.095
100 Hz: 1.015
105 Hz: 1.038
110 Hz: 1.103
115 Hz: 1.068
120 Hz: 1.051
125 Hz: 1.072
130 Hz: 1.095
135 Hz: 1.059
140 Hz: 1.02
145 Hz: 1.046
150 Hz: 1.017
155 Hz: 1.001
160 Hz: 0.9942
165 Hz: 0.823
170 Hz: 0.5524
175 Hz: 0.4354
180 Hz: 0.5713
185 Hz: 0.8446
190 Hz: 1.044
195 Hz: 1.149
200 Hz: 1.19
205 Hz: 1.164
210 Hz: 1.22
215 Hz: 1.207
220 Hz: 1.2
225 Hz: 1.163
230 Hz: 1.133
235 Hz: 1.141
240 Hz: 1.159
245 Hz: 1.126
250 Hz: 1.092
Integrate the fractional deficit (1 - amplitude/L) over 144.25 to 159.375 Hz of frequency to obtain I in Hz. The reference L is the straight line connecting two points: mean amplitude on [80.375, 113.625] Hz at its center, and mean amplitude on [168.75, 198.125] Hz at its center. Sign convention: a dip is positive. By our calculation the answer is -2.2 Hz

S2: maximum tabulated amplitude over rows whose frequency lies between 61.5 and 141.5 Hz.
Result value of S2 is 1.103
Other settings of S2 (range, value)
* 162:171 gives 0.823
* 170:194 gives 1.044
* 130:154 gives 1.095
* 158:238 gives 1.22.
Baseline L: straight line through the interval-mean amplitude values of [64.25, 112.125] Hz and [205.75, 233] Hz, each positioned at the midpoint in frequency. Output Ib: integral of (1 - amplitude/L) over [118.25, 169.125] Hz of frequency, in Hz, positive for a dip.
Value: 5.08 Hz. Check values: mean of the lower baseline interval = 1.07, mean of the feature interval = 1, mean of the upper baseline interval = 1.18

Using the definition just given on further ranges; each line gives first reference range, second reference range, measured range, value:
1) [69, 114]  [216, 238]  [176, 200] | 4.92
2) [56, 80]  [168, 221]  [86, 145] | -1.96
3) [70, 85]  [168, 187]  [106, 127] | -4.60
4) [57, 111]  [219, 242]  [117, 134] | 0.35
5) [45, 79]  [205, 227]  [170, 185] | 7.68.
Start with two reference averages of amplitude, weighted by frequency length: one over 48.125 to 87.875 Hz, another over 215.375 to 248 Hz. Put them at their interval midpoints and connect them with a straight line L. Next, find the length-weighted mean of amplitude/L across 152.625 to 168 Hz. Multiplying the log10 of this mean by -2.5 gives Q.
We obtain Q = 0.21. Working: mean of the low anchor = 1.07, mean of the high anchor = 1.16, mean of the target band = 0.926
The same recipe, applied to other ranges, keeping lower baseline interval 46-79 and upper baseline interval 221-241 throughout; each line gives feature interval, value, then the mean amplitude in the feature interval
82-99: 0.00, 1.08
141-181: 0.33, 0.822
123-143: 0.04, 1.06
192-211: -0.03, 1.17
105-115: 0.02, 1.08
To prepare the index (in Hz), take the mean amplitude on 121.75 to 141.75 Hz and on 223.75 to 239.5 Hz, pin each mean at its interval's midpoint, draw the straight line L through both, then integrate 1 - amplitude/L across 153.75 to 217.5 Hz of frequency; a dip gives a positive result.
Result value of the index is 9.9 Hz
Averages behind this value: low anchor 1.06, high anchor 1.15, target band 0.937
